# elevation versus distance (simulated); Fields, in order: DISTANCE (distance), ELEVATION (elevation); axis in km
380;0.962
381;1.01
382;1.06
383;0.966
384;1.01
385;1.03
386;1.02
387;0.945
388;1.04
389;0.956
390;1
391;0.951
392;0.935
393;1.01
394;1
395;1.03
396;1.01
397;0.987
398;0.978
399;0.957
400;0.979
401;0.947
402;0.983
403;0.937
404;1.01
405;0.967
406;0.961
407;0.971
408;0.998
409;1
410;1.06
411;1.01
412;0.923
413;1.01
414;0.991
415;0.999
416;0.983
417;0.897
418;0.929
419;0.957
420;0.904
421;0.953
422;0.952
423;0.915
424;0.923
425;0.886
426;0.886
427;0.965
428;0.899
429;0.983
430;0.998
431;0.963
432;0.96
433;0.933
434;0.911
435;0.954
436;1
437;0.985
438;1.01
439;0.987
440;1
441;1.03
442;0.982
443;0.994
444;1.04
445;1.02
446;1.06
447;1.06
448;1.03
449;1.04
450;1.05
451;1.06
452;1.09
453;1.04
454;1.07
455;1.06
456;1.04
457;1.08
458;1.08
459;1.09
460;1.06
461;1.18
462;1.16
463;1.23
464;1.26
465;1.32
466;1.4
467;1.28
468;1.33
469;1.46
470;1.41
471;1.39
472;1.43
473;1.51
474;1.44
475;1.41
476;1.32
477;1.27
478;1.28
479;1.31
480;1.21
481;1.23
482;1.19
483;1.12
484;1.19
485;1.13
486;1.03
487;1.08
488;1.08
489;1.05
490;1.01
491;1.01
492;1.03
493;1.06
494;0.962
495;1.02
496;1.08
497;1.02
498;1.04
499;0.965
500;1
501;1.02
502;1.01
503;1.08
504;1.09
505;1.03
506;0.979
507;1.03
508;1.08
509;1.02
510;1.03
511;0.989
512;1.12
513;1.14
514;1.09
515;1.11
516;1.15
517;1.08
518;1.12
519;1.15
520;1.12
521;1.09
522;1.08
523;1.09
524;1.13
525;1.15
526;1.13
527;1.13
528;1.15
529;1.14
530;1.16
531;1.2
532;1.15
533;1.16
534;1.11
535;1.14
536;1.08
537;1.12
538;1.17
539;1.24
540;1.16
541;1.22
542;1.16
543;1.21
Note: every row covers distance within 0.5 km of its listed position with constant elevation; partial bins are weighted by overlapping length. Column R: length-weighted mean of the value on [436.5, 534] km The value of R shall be 1.12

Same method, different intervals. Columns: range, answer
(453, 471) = 1.21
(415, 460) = 0.993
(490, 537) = 1.08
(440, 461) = 1.05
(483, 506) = 1.05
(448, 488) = 1.21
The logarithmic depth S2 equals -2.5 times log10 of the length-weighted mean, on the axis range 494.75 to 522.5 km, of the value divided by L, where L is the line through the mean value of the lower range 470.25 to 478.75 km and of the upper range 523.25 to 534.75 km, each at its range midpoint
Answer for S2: 0.16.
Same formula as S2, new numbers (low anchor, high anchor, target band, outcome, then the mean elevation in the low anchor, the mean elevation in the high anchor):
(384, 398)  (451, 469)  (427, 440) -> 0.142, 0.993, 1.17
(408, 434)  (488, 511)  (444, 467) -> -0.131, 0.955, 1.03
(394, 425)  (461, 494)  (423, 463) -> 0.087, 0.97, 1.23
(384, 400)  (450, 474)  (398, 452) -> 0.124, 0.99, 1.22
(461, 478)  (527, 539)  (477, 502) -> 0.177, 1.34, 1.15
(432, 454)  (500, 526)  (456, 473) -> -0.216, 1.01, 1.08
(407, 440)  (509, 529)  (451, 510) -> -0.104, 0.961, 1.11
